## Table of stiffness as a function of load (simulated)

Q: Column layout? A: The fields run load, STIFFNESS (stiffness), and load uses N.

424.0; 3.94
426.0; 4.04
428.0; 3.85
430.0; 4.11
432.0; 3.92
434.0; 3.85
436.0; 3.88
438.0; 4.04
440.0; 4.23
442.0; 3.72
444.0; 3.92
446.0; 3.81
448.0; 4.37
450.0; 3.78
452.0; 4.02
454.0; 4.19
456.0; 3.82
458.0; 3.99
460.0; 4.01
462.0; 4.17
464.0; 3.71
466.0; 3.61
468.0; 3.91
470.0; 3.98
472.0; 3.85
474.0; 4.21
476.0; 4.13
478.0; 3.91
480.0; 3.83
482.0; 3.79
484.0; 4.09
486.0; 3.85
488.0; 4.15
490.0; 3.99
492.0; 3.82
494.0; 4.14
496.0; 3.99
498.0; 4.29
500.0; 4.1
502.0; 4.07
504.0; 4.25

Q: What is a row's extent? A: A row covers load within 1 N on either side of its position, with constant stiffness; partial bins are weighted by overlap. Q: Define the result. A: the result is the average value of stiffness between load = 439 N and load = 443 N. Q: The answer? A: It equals 3.98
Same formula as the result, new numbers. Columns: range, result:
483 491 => 4.02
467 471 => 3.95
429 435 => 3.96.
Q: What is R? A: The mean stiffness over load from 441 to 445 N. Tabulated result 3.82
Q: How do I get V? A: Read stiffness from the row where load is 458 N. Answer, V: 3.99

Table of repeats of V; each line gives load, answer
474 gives 4.21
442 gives 3.72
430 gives 4.11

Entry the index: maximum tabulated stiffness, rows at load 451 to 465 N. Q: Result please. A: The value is 4.19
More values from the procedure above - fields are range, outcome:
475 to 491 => 4.15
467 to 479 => 4.21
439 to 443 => 4.23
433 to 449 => 4.37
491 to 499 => 4.29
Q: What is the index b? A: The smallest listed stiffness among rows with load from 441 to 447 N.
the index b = 3.72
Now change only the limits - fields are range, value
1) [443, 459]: 3.78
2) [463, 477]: 3.61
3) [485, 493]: 3.82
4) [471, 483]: 3.79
